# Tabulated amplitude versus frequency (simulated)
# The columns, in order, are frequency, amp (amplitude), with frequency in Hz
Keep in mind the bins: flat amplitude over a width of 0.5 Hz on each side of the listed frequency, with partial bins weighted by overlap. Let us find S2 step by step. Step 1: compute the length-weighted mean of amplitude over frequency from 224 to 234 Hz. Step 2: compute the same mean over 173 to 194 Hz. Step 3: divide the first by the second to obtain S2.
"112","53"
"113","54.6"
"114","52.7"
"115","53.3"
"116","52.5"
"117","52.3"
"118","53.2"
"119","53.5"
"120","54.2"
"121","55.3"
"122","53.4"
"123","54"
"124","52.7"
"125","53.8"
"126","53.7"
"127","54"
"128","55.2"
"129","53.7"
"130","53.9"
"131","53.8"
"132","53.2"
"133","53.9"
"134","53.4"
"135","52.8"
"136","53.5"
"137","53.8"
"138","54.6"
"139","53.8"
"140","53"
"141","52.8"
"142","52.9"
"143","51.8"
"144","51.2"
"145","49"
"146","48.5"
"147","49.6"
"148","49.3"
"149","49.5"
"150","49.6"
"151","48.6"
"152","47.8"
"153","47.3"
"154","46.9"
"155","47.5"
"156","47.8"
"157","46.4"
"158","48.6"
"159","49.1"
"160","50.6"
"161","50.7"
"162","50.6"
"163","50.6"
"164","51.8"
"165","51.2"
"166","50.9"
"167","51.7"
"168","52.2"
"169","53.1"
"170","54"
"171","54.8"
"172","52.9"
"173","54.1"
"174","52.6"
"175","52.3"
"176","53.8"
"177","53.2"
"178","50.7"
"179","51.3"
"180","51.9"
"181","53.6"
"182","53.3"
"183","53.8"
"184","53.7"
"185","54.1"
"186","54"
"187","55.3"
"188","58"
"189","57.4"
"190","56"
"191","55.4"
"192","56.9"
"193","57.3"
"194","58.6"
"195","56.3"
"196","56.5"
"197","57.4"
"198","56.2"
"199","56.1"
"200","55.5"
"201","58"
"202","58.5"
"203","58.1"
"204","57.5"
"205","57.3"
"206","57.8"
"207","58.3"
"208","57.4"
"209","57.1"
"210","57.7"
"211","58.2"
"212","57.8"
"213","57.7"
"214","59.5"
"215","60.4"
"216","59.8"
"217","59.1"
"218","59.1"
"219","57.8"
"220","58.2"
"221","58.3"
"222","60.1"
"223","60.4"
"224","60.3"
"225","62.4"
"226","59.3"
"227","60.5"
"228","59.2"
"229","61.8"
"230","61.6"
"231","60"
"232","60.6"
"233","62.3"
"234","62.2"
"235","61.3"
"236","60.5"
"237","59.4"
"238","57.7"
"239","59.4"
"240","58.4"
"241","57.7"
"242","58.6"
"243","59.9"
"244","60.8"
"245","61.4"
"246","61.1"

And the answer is 1.12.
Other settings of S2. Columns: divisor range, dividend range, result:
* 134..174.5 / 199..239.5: 1.16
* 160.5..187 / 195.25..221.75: 1.10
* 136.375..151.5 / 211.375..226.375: 1.16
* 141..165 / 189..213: 1.16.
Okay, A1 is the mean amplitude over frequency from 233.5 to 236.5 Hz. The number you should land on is 61.3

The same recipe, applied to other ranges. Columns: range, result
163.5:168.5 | 51.6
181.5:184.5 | 53.6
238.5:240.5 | 58.9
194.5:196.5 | 56.4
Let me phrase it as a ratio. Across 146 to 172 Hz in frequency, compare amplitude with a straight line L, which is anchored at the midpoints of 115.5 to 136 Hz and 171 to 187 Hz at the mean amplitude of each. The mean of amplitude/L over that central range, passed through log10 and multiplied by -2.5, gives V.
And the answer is 0.07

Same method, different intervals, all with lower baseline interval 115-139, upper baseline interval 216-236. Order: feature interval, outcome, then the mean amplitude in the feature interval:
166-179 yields 0.077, 52.8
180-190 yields 0.054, 54.7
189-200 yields 0.028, 56.6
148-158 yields 0.155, 48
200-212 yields 0.022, 57.7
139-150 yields 0.082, 50.8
